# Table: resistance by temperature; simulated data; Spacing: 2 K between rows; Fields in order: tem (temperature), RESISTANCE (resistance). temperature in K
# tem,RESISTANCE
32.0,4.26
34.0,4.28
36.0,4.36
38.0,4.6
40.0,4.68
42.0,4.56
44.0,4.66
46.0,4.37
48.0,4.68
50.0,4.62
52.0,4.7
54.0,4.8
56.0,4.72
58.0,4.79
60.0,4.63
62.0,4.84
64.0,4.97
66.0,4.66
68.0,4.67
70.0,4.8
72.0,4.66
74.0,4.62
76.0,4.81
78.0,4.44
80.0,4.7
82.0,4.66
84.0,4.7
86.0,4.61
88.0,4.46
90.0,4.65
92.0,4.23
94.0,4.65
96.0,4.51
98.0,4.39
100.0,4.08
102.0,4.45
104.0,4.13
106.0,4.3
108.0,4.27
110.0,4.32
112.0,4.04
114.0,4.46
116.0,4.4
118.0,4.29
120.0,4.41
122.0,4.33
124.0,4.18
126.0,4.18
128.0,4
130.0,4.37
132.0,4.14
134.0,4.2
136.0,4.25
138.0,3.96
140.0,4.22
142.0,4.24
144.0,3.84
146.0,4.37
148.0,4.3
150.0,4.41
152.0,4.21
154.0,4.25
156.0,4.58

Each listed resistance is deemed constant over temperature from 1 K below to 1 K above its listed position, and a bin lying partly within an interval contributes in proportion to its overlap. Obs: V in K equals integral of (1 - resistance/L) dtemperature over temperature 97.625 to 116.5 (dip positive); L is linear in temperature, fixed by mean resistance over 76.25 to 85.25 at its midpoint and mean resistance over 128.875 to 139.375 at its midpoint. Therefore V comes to 0.6 K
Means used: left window 4.64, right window 4.18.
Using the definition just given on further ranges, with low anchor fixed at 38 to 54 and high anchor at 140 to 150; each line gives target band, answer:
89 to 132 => 0.4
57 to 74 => -0.8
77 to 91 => -0.4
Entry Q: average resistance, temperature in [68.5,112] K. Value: 4.49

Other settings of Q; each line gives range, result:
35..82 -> 4.67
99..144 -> 4.23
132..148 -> 4.16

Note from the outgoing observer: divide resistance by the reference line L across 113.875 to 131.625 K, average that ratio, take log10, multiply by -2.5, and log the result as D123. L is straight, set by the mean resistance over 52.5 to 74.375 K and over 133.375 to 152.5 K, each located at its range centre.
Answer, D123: 0.02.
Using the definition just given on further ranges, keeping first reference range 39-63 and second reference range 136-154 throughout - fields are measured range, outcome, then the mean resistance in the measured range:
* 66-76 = -0.030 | 4.7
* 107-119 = 0.016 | 4.3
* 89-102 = 0.007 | 4.42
